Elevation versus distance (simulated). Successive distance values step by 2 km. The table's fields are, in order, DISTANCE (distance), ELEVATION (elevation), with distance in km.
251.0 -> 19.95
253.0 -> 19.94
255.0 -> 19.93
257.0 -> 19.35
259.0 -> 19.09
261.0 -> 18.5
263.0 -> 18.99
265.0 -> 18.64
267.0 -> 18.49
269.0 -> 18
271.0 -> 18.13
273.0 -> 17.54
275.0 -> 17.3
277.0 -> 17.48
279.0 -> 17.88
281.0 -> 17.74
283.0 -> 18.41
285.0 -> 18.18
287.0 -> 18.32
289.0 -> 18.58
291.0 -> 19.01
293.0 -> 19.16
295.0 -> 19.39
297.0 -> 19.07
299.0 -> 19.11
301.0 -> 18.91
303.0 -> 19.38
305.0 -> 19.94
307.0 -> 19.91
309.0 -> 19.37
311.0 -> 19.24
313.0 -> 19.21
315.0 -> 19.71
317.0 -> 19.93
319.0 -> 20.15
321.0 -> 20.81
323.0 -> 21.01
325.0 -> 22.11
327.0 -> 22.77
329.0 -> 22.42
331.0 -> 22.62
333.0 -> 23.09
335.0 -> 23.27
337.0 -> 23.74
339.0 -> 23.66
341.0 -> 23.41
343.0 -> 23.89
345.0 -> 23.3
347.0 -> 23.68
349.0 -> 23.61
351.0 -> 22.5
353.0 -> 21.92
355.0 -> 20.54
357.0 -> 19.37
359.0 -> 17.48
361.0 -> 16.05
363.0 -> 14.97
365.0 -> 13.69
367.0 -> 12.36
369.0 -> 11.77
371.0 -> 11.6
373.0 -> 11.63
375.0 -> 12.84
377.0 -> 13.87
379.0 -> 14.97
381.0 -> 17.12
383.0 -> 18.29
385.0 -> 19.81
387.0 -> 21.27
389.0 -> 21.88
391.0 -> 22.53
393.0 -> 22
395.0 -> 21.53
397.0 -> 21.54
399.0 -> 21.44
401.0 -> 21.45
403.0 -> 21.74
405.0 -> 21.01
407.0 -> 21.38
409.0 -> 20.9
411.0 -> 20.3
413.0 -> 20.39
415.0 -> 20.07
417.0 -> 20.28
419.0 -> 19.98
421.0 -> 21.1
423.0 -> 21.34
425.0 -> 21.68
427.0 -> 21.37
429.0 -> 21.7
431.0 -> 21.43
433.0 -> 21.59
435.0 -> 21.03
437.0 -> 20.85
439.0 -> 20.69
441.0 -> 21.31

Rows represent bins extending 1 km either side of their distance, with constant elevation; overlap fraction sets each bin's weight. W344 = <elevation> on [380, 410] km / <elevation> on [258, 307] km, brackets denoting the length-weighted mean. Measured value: 1.13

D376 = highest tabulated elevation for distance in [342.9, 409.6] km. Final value 23.89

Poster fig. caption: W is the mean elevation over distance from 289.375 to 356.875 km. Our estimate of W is 21.2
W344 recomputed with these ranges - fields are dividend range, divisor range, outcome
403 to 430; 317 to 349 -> 0.93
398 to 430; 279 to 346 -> 1.02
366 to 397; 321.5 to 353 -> 0.74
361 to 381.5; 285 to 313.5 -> 0.71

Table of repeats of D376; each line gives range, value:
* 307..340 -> 23.74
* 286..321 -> 20.81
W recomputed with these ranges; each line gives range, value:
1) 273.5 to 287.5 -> 17.9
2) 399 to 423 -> 20.8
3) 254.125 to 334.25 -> 19.4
